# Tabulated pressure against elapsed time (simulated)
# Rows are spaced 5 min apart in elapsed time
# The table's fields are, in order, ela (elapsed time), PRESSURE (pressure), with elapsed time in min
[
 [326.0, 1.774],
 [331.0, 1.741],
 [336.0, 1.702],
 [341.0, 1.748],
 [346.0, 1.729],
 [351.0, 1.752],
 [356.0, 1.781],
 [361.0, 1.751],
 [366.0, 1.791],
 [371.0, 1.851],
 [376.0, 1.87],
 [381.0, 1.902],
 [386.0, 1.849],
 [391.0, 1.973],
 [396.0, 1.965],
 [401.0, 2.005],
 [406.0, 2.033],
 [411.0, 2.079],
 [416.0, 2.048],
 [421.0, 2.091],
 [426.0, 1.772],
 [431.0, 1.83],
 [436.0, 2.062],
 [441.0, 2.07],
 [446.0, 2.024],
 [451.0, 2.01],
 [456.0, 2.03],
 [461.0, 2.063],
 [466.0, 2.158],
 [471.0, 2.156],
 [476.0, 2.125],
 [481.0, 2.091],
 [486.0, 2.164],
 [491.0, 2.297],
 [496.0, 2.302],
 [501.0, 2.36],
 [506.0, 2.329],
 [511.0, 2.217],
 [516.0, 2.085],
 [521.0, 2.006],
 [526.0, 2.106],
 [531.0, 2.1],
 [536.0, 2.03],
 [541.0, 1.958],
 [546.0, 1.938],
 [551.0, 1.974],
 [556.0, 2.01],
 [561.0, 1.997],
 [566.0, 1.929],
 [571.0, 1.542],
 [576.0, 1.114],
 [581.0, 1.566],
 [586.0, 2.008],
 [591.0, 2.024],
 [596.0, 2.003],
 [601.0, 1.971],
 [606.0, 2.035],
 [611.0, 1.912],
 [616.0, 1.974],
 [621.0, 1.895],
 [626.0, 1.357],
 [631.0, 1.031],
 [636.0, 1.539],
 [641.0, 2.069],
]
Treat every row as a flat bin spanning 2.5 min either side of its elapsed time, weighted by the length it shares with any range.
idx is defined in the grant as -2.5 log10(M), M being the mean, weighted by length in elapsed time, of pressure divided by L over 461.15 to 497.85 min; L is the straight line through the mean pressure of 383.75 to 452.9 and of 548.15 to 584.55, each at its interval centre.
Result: -0.155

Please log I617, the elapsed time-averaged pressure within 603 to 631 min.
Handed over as 1.77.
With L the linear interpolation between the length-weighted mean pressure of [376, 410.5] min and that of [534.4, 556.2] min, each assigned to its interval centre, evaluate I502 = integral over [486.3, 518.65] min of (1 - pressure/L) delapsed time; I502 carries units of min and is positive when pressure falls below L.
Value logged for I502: -4.7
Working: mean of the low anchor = 1.96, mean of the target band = 2.26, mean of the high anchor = 1.98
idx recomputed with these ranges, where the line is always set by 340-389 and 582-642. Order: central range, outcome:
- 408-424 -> -0.14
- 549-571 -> -0.07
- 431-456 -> -0.12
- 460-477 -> -0.18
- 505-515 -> -0.23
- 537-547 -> -0.09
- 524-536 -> -0.16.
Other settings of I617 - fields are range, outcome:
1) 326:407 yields 1.83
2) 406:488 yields 2.05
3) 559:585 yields 1.64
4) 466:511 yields 2.22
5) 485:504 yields 2.29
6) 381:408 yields 1.96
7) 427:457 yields 1.99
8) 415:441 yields 1.97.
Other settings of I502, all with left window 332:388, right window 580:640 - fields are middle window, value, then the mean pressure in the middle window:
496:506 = -3.1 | 2.34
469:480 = -2.1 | 2.13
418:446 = -2.8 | 1.97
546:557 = -1.2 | 1.98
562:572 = -0.1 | 1.8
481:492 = -2.5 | 2.19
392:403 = -1.2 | 1.98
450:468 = -2.8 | 2.07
